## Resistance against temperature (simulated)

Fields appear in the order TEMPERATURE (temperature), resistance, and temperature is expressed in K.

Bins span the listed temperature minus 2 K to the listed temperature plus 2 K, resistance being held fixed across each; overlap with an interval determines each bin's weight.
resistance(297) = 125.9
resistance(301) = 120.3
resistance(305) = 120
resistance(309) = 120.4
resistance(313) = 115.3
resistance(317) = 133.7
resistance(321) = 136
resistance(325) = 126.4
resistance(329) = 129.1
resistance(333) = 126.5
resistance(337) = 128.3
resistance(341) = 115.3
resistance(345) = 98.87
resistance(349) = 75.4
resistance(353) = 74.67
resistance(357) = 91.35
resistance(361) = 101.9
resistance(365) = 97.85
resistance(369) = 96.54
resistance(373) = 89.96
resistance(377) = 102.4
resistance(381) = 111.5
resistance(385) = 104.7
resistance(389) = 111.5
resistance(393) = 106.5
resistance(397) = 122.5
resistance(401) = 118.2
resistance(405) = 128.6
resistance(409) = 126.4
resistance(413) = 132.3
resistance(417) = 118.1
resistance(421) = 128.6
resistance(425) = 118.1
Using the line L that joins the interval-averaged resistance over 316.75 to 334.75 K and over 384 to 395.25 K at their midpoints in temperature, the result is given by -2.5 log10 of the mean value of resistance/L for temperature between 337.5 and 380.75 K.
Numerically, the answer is 0.23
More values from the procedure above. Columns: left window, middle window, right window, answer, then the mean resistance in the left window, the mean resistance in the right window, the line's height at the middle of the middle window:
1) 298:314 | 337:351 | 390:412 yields 0.19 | 120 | 121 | 120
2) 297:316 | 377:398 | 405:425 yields 0.13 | 120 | 126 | 124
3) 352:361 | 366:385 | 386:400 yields 0.01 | 88.1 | 113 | 101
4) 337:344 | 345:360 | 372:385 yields 0.31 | 117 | 103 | 112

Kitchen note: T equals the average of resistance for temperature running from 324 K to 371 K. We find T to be 105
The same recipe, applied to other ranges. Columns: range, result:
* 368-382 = 99.5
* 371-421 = 115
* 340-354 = 90.5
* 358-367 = 98.9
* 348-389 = 95.9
